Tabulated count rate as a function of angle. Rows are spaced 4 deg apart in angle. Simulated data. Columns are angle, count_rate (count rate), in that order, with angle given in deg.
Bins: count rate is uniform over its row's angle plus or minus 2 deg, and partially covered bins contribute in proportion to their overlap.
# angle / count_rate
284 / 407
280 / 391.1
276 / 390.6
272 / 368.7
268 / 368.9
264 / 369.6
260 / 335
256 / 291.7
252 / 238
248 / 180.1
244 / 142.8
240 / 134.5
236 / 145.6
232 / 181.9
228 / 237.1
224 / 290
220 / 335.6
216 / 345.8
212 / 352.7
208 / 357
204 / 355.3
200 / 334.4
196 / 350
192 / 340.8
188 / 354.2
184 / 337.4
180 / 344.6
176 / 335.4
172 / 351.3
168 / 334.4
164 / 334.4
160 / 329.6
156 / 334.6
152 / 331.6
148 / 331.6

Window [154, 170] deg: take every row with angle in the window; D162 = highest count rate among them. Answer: 334.6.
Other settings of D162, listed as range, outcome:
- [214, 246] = 345.8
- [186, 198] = 354.2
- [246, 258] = 291.7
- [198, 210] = 357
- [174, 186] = 344.6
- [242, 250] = 180.1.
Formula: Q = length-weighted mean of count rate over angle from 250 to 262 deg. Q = 288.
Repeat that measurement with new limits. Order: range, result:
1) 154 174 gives 337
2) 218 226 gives 313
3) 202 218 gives 353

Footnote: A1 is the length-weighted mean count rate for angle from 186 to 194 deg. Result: 348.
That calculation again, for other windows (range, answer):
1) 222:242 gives 198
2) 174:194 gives 342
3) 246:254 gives 209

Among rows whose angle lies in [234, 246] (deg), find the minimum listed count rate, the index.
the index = 134.5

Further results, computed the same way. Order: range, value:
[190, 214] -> 334.4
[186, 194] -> 340.8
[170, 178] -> 335.4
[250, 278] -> 238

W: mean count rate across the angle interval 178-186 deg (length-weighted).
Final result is 341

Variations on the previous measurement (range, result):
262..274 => 369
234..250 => 151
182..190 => 346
